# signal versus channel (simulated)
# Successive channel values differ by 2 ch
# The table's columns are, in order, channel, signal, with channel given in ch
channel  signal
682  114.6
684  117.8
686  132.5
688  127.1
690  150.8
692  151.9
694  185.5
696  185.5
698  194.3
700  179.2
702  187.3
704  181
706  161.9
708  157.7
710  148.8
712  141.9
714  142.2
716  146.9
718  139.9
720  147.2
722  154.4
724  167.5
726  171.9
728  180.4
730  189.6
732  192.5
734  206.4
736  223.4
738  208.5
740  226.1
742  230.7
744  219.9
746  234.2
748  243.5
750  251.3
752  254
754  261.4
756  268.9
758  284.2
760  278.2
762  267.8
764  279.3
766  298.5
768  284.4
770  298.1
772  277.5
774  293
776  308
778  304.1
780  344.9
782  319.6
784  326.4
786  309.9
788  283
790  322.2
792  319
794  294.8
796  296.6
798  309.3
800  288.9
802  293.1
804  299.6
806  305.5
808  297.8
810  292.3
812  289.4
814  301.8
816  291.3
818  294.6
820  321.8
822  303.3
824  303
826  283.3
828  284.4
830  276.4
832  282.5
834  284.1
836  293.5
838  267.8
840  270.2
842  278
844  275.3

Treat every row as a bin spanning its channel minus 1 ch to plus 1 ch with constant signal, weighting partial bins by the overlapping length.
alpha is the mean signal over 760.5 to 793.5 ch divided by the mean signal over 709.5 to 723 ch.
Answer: 2.07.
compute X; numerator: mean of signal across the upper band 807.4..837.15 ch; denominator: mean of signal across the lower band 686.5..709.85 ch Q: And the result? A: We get 1.7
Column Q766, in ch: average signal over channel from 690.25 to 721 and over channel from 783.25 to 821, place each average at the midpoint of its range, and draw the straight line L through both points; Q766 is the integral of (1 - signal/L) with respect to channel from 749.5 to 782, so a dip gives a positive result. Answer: -4.7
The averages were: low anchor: 163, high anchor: 302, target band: 286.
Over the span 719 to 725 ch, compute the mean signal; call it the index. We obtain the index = 156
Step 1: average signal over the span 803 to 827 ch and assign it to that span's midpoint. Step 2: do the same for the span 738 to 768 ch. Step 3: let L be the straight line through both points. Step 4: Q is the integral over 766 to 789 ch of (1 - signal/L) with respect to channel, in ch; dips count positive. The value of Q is -2.62 ch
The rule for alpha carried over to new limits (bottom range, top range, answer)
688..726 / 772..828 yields 1.87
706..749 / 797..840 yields 1.59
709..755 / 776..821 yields 1.56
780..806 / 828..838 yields 0.92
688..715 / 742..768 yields 1.58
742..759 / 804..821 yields 1.19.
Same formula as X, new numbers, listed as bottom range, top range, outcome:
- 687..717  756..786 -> 1.82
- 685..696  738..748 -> 1.49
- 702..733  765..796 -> 1.88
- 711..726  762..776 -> 1.92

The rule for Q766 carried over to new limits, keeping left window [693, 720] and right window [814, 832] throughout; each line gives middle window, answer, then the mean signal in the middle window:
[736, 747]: -1.1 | 224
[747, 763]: -3.3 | 264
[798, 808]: -1.0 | 298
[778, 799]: -4.6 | 312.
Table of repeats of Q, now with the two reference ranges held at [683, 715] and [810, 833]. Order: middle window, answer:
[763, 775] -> -2.67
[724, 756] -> -2.27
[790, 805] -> -1.94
